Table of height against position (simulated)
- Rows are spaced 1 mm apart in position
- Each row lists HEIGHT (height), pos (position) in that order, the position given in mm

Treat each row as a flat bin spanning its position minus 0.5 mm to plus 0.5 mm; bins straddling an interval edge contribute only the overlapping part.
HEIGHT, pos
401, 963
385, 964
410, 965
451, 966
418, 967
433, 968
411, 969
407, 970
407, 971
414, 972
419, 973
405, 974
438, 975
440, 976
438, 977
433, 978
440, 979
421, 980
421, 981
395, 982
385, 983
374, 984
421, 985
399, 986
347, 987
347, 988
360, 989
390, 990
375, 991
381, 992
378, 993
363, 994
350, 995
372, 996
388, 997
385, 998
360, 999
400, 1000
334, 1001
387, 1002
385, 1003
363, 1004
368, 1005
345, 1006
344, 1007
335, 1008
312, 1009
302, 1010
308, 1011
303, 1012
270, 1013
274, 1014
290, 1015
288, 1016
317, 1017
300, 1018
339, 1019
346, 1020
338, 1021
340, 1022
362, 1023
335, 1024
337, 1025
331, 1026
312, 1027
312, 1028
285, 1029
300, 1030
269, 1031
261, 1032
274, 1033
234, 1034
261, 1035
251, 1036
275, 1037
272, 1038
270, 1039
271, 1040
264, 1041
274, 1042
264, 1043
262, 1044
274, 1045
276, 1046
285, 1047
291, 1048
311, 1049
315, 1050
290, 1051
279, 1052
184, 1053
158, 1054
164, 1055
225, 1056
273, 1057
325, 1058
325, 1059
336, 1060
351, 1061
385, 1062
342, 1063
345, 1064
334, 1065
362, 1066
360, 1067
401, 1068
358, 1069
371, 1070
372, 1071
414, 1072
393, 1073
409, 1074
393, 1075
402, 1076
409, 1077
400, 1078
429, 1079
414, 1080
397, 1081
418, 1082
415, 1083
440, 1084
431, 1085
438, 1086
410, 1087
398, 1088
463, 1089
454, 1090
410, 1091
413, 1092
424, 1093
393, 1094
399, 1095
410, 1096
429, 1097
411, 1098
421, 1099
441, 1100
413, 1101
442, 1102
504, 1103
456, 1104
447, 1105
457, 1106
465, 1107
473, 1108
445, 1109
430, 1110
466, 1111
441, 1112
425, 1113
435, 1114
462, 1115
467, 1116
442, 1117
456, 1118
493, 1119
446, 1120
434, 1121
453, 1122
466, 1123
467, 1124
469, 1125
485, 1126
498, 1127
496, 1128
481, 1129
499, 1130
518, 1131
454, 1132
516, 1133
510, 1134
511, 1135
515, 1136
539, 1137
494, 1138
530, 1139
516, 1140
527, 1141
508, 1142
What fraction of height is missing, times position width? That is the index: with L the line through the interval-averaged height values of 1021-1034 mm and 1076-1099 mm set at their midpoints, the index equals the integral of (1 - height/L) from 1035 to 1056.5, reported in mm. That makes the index 5.1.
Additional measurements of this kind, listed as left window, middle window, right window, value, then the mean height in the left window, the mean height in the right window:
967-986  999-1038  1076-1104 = 9.63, 416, 423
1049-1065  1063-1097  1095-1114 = -3.77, 289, 442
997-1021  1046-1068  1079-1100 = 4.96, 334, 420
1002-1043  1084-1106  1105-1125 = -0.41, 306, 454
